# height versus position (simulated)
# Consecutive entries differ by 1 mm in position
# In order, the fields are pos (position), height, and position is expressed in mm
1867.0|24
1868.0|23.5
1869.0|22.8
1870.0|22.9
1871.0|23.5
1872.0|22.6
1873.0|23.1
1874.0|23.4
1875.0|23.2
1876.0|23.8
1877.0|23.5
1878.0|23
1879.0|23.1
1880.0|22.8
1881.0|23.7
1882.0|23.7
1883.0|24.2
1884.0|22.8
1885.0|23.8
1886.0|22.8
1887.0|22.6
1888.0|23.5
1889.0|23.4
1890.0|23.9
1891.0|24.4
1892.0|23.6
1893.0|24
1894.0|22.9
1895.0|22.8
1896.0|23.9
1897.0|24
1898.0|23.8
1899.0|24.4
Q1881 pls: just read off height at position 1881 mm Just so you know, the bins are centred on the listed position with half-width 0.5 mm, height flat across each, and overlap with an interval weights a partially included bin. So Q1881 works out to 23.7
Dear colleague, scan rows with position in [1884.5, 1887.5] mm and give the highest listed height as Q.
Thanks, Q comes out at 23.8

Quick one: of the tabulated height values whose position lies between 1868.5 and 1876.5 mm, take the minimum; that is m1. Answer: 22.6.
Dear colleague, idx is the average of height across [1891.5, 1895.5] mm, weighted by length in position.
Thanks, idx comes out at 23.3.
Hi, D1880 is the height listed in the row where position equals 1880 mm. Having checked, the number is 22.8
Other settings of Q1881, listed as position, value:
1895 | 22.8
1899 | 24.4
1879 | 23.1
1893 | 24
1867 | 24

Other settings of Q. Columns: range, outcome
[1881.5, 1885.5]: 24.2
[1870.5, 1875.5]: 23.5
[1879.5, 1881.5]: 23.7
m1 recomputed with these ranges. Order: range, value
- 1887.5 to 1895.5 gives 22.8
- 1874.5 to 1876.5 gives 23.2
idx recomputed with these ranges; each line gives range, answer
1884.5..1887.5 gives 23.1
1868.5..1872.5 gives 23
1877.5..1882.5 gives 23.3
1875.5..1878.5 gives 23.4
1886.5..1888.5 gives 23.1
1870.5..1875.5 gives 23.2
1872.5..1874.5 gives 23.2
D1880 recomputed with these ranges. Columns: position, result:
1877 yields 23.5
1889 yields 23.4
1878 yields 23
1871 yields 23.5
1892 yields 23.6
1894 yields 22.9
